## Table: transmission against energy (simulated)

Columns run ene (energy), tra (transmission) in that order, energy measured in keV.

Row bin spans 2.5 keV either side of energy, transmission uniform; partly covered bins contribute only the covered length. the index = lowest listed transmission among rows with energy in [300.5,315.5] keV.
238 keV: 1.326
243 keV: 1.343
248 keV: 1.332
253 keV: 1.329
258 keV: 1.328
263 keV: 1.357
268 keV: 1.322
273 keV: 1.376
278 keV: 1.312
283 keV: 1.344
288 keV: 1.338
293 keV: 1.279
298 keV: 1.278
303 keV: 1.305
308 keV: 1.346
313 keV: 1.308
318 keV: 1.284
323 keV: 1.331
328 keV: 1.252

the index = 1.305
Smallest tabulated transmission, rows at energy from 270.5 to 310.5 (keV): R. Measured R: 1.278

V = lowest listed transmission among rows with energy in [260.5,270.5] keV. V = 1.322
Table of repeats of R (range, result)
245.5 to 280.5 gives 1.312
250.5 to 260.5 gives 1.328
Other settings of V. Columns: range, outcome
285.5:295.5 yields 1.279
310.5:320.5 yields 1.284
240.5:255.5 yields 1.329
